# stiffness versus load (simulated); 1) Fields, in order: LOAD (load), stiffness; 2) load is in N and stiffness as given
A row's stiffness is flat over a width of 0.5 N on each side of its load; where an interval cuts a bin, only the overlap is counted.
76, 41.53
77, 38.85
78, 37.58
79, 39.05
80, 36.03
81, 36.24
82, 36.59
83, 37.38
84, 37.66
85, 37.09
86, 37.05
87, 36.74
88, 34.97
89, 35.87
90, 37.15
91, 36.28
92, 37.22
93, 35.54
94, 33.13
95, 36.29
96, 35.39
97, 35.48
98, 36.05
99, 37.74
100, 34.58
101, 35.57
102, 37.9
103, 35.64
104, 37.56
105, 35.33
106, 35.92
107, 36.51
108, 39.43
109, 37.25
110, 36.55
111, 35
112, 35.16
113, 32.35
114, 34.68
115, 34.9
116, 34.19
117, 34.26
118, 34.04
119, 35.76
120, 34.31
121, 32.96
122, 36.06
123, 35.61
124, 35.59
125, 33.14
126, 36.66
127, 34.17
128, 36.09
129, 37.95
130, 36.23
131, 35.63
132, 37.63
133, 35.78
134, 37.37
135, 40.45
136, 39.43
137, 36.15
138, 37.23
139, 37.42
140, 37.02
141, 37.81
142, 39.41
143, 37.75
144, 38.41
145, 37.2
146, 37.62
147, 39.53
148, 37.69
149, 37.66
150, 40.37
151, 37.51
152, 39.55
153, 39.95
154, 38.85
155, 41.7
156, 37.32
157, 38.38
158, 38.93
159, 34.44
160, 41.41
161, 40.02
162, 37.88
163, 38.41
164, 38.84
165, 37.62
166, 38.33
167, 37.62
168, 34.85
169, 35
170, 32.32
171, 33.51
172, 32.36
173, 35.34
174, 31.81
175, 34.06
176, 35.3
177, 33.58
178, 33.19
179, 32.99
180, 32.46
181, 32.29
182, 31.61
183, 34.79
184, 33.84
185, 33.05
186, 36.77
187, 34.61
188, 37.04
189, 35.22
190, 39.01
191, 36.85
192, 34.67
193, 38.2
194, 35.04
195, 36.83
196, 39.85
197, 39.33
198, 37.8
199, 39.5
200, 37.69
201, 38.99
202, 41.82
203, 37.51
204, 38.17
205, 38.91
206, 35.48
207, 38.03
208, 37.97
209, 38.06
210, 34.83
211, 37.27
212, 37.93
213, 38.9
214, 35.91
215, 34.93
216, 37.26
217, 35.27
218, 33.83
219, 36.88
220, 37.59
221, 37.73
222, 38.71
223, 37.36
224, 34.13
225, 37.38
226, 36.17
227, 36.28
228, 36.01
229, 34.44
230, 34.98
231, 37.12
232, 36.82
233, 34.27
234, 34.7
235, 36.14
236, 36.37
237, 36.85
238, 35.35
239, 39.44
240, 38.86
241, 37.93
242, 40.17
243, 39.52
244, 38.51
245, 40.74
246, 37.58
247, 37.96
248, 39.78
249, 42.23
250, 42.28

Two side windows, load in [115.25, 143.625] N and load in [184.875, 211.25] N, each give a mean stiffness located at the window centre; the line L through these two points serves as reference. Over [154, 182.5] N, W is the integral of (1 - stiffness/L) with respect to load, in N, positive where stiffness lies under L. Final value 0.8 N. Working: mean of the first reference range 36.3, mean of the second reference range 37.4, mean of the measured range 35.8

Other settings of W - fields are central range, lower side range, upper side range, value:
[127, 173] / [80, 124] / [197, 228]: -1.36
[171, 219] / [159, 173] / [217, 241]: 0.62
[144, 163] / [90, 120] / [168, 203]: -1.63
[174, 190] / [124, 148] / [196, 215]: 1.52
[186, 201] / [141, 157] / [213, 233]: -0.03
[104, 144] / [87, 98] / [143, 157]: 1.28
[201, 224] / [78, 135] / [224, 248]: -0.22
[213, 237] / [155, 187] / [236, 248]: 0.98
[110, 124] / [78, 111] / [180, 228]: 0.71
